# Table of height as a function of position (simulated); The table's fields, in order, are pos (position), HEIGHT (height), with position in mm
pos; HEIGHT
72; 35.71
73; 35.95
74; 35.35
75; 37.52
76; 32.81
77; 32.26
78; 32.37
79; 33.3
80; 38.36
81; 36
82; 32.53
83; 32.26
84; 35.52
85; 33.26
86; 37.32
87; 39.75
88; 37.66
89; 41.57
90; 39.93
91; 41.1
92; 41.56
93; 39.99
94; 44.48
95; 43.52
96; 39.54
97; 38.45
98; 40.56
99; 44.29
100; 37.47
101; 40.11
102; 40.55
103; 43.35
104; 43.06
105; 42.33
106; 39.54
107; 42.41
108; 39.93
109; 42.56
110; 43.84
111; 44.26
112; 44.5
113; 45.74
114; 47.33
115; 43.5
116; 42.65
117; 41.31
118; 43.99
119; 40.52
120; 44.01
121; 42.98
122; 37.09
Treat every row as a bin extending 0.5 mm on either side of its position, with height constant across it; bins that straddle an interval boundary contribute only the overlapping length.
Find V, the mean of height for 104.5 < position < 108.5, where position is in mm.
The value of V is 41.1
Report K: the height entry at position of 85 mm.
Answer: 33.26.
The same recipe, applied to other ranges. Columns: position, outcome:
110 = 43.84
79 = 33.3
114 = 47.33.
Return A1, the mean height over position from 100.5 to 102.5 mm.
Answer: 40.3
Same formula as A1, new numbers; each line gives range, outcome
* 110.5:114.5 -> 45.5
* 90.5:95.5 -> 42.1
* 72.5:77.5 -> 34.8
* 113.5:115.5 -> 45.4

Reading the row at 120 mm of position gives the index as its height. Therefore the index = 44.01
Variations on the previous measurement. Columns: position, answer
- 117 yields 41.31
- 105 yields 42.33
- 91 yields 41.1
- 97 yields 38.45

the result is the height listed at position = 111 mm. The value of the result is 44.26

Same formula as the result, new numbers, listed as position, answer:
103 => 43.35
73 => 35.95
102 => 40.55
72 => 35.71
